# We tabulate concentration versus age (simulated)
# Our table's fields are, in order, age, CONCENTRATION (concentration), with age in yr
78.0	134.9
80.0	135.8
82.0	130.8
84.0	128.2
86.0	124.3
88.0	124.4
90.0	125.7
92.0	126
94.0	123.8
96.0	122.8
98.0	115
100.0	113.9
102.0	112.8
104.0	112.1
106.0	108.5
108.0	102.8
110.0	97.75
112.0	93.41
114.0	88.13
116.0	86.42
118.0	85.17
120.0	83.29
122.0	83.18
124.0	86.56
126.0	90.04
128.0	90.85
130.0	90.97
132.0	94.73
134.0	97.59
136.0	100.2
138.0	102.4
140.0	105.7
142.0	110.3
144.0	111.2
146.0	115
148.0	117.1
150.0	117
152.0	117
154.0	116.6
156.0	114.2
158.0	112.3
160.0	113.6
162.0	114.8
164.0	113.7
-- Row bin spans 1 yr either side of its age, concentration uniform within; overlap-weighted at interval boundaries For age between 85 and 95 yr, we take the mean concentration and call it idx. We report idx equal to 125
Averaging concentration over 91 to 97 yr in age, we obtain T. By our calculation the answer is 124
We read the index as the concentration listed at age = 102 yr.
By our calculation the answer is 112.8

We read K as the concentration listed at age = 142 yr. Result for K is 110.3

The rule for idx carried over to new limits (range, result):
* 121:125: 84.9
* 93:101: 119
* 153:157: 115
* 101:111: 107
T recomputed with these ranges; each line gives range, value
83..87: 126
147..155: 117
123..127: 88.3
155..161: 113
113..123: 85.2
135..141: 103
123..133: 90.6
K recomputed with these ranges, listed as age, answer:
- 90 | 125.7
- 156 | 114.2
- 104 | 112.1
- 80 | 135.8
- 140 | 105.7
